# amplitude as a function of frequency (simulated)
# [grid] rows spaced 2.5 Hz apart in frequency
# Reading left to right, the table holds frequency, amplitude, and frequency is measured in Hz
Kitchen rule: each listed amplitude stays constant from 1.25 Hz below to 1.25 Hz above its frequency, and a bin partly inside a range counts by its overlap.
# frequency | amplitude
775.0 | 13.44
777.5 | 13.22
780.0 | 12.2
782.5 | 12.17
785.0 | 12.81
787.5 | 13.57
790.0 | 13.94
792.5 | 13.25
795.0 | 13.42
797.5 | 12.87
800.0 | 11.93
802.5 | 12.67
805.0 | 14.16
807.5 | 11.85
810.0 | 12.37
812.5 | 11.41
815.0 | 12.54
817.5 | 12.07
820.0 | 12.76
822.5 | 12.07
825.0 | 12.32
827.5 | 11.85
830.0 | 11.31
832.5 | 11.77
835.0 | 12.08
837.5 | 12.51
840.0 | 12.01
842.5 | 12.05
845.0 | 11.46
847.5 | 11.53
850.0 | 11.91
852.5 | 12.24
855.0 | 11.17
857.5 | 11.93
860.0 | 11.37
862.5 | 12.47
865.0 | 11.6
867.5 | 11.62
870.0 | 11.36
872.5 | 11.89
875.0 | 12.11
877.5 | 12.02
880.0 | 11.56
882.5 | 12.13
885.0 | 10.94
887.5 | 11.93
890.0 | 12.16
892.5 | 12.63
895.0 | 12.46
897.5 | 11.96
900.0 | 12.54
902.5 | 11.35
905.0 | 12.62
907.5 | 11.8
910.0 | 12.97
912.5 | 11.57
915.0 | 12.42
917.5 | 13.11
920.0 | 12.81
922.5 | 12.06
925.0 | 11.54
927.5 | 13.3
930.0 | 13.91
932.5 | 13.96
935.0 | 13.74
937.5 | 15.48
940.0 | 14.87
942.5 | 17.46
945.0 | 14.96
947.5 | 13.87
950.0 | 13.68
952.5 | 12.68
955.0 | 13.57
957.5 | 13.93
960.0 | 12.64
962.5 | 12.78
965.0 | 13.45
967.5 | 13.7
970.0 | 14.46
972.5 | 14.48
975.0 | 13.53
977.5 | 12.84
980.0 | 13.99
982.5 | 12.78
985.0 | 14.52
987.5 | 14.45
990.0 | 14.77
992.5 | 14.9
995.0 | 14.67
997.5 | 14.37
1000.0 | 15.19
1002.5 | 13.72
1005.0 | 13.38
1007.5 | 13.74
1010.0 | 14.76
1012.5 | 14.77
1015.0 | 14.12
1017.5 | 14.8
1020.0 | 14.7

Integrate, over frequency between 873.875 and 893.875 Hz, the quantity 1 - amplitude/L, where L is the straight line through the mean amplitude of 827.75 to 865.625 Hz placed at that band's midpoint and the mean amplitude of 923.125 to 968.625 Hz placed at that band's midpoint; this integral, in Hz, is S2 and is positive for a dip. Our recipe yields 1.0 Hz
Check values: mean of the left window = 11.8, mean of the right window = 13.8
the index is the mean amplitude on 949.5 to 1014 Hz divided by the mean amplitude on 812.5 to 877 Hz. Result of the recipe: 1.17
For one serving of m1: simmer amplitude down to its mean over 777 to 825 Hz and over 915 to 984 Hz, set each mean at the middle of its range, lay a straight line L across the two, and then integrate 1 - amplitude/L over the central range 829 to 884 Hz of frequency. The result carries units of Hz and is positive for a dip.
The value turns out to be 5.2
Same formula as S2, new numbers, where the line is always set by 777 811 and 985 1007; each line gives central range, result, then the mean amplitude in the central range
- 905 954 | 1.6 Hz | 13.5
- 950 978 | 1.4 Hz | 13.5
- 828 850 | 2.3 Hz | 11.8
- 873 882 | 1.1 Hz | 11.9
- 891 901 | 0.9 Hz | 12.4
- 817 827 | 0.6 Hz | 12.3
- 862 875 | 1.6 Hz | 11.8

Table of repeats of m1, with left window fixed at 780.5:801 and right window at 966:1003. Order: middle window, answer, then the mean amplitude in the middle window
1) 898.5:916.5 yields 2.0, 12.2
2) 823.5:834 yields 1.1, 11.8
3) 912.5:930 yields 1.5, 12.6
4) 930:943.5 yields -1.0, 14.9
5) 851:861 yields 1.3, 11.7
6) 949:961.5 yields 0.6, 13.3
